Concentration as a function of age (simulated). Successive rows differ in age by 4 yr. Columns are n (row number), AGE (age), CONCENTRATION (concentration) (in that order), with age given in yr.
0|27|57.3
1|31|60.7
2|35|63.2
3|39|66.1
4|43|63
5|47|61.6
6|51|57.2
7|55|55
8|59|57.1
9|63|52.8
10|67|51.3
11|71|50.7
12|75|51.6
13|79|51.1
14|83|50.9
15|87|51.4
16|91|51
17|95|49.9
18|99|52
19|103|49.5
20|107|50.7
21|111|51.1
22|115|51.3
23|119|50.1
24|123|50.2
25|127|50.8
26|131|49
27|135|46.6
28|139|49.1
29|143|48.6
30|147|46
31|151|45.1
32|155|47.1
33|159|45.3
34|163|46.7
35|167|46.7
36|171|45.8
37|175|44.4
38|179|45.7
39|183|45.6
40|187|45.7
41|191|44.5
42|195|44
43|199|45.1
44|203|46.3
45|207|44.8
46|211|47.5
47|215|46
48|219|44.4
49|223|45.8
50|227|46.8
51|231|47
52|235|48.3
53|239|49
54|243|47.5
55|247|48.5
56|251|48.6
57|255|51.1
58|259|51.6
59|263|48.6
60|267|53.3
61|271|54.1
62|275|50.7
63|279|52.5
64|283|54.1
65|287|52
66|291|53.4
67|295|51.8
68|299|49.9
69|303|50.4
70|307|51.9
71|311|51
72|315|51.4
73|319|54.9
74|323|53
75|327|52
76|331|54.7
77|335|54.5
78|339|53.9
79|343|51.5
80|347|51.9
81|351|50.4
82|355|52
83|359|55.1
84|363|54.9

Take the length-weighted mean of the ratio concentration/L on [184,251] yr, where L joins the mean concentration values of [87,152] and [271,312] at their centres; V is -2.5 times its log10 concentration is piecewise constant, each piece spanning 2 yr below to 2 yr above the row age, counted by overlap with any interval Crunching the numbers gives 0.10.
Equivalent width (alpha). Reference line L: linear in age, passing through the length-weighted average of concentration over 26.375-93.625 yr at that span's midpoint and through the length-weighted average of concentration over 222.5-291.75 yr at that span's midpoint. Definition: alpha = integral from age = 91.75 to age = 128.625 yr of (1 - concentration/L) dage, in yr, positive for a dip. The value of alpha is 2.6 yr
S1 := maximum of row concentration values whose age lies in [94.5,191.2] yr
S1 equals 52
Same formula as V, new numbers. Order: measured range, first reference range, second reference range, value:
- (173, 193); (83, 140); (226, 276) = 0.11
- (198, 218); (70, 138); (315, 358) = 0.13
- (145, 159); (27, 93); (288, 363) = 0.19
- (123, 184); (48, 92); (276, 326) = 0.12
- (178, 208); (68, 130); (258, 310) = 0.14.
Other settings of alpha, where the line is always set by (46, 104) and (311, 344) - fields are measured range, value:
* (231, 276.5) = 2.63 yr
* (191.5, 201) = 1.51 yr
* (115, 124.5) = 0.44 yr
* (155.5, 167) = 1.44 yr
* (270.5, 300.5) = 0.47 yr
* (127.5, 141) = 1.11 yr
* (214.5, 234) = 2.53 yr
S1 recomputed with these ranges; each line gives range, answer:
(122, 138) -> 50.8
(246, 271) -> 54.1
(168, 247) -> 49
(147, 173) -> 47.1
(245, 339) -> 54.9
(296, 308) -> 51.9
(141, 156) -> 48.6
